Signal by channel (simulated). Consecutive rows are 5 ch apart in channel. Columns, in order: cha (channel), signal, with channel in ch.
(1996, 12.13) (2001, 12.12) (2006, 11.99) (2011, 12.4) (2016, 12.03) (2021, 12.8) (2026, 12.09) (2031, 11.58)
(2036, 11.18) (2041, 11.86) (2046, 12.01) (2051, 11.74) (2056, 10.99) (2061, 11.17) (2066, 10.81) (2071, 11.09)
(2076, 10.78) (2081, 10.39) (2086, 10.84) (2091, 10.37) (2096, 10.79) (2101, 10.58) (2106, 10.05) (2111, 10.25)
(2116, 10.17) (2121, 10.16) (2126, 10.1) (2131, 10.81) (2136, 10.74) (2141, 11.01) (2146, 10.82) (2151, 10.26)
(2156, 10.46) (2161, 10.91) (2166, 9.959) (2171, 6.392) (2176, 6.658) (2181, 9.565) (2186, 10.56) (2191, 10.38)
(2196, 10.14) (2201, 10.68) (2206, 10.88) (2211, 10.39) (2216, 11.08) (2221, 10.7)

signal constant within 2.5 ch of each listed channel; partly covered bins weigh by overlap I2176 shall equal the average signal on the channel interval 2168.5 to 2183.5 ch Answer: 7.54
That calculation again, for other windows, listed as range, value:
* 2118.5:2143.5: 10.6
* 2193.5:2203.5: 10.4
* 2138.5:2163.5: 10.7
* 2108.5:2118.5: 10.2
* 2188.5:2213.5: 10.5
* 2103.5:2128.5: 10.1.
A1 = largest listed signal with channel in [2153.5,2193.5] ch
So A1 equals 10.91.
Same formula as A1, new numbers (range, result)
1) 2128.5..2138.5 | 10.81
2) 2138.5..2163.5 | 11.01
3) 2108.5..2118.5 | 10.25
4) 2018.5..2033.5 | 12.8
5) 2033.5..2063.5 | 12.01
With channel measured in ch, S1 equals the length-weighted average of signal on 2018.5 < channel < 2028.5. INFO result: 12.4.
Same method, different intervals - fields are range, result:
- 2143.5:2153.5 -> 10.5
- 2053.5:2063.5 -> 11.1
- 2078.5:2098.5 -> 10.6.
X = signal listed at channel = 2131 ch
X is 10.81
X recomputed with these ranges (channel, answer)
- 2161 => 10.91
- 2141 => 11.01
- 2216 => 11.08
